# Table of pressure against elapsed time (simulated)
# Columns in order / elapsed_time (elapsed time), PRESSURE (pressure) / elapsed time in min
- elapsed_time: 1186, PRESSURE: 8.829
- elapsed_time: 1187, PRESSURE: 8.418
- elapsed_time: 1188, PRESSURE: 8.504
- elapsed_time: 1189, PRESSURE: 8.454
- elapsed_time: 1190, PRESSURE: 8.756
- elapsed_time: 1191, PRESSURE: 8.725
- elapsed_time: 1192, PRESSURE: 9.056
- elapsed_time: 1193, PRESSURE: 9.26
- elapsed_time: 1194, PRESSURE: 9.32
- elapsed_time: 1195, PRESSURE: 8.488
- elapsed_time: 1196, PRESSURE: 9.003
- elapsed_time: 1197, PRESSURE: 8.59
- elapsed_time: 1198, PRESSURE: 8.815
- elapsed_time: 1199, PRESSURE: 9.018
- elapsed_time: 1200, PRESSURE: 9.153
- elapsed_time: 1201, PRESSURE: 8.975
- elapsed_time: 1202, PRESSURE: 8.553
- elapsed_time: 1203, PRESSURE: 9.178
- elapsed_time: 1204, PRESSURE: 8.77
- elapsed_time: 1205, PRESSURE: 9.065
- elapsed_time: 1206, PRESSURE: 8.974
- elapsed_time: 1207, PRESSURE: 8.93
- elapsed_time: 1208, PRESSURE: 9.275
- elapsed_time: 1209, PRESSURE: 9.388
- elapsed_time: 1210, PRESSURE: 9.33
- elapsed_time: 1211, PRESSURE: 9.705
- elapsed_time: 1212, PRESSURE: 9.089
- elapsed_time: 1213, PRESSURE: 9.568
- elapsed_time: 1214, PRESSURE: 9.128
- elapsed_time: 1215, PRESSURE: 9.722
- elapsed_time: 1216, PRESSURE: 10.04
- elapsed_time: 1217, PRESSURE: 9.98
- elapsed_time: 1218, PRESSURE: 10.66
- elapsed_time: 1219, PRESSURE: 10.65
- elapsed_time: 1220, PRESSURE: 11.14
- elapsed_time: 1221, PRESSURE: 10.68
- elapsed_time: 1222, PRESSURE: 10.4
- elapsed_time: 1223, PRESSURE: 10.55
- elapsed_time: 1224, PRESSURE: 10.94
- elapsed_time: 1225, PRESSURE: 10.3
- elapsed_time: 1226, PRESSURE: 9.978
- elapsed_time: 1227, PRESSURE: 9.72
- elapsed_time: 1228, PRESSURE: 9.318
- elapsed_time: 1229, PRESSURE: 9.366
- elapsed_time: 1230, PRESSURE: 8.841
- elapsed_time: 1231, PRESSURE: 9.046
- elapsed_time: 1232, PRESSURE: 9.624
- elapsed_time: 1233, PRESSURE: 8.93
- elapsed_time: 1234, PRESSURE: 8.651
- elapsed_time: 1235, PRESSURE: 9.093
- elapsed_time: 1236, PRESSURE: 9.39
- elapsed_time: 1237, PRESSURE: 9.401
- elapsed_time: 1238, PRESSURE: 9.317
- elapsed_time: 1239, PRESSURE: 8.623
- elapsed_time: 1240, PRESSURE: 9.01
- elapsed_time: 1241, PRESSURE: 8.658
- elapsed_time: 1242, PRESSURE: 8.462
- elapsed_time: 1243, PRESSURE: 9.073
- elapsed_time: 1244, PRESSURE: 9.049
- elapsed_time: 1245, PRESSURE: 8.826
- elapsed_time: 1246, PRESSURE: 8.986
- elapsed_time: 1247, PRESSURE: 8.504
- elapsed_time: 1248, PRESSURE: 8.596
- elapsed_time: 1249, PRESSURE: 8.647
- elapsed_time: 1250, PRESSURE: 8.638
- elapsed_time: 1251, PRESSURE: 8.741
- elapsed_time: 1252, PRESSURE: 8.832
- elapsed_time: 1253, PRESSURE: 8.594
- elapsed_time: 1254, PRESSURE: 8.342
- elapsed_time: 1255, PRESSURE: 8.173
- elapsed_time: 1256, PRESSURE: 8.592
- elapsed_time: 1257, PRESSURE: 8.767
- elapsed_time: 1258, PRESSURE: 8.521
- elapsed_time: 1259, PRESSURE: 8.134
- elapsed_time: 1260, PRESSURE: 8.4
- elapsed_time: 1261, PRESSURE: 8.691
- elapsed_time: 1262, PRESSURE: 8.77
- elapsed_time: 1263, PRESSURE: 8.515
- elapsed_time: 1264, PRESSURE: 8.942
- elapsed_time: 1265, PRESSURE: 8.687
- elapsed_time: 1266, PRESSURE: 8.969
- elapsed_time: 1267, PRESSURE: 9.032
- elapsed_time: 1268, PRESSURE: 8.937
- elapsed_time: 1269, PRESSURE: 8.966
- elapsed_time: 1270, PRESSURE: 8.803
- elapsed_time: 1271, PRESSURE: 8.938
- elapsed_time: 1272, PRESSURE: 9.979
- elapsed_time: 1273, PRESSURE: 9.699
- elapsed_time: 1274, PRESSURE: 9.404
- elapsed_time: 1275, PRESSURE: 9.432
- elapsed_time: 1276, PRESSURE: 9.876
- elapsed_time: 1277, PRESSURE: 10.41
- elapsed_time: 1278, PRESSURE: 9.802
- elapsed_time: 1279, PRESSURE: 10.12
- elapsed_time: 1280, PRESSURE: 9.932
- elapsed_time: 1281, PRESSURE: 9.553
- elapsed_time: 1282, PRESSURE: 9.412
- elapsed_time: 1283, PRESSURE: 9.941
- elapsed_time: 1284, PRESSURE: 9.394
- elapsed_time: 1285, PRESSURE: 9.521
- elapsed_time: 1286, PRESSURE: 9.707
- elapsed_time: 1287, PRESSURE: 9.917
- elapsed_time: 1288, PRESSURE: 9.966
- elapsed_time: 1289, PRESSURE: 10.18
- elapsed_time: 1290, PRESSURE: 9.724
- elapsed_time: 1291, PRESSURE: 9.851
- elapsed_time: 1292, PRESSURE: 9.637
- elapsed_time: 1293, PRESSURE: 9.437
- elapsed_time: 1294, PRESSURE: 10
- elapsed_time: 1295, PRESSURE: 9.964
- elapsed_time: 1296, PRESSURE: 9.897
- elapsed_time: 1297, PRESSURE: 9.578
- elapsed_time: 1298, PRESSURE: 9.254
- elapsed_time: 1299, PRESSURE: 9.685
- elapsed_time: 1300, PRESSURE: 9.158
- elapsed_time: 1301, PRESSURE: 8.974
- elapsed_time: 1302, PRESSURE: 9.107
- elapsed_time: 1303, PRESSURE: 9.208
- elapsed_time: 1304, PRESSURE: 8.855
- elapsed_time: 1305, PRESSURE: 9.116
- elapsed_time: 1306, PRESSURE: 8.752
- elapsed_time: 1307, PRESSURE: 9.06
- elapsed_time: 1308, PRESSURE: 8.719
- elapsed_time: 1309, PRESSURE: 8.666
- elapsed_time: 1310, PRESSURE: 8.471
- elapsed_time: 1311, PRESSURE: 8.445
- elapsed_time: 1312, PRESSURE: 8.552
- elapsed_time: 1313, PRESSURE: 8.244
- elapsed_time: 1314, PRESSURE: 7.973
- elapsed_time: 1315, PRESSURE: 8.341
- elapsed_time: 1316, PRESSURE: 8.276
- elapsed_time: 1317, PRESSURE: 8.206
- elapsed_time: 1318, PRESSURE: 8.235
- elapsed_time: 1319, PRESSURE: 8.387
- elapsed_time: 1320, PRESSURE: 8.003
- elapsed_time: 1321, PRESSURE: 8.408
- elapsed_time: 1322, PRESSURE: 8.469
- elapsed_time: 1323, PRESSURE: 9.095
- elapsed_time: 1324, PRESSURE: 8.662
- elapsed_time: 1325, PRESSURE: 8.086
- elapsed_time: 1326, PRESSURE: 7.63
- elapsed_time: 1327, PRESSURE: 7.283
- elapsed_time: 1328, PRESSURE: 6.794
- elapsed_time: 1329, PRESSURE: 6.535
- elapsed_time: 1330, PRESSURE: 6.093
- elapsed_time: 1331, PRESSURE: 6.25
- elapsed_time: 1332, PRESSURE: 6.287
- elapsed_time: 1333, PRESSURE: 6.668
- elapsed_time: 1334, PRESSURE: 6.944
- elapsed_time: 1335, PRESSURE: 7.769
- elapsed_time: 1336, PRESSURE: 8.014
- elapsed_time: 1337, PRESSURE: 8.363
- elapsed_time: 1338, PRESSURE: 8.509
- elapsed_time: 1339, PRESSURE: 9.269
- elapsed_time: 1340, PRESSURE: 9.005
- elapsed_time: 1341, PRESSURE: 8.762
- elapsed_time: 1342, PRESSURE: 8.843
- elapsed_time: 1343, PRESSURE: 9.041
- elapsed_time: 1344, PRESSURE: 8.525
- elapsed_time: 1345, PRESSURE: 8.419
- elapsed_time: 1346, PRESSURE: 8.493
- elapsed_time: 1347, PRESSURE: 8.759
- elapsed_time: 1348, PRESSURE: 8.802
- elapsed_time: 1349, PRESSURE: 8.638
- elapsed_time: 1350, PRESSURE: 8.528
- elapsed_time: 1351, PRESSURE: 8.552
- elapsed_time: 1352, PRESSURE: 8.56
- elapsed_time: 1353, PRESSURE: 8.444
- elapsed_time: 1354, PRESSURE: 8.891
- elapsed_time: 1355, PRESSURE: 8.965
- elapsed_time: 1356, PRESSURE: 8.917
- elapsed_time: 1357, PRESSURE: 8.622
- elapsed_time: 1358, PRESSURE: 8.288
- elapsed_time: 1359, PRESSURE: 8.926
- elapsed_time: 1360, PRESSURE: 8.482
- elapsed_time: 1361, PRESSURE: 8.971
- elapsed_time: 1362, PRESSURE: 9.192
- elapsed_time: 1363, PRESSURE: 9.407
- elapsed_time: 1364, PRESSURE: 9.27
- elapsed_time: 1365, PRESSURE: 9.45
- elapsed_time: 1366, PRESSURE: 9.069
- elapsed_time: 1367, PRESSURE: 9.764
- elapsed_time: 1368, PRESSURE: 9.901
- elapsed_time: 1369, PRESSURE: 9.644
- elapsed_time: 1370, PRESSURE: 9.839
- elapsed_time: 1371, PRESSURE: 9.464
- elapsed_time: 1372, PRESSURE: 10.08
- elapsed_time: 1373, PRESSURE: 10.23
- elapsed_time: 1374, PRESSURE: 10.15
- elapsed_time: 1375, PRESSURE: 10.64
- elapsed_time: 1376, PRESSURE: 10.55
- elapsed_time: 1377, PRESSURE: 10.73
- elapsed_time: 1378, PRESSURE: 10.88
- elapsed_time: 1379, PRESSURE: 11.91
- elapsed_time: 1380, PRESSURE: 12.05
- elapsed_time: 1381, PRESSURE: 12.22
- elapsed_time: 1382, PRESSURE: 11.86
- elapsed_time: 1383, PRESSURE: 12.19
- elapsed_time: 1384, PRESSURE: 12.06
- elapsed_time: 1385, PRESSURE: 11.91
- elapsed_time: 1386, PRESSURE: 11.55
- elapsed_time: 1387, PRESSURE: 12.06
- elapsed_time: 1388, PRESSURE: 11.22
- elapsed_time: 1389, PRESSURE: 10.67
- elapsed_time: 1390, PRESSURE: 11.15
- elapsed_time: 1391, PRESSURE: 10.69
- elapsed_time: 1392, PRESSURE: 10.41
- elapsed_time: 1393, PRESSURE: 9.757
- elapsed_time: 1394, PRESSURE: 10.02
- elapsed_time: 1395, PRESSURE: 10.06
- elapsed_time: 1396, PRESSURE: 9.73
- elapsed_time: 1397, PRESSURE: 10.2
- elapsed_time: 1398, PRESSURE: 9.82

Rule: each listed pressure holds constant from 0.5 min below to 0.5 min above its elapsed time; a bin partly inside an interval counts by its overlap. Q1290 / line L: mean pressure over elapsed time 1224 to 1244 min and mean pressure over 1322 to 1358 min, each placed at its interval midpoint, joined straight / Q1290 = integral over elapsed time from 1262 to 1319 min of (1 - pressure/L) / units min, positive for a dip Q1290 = -3.74 min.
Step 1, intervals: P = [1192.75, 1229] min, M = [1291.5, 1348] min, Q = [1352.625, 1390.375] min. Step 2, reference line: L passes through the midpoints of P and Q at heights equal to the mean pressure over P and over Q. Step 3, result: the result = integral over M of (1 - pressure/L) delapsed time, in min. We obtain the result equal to 8.7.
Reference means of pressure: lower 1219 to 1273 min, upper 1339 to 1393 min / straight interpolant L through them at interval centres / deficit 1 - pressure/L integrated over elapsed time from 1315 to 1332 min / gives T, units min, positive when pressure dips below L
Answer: 3.2 min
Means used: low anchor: 9.12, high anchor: 9.84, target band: 7.75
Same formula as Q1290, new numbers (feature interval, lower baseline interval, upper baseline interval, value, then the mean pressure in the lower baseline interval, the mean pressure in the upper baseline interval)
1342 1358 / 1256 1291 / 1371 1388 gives 3.1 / 9.32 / 11.3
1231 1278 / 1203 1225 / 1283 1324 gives 2.6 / 9.81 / 9.07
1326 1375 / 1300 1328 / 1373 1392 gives 7.0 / 8.47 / 11.3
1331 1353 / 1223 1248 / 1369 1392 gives 4.8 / 9.23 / 11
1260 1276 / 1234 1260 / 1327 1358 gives -0.8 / 8.75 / 8.13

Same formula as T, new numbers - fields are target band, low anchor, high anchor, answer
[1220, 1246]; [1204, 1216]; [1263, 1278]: -0.4 min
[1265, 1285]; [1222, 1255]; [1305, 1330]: -1.8 min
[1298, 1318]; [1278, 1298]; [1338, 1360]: 1.5 min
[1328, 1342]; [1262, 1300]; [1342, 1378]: 2.6 min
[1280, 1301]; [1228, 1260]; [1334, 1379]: -1.7 min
